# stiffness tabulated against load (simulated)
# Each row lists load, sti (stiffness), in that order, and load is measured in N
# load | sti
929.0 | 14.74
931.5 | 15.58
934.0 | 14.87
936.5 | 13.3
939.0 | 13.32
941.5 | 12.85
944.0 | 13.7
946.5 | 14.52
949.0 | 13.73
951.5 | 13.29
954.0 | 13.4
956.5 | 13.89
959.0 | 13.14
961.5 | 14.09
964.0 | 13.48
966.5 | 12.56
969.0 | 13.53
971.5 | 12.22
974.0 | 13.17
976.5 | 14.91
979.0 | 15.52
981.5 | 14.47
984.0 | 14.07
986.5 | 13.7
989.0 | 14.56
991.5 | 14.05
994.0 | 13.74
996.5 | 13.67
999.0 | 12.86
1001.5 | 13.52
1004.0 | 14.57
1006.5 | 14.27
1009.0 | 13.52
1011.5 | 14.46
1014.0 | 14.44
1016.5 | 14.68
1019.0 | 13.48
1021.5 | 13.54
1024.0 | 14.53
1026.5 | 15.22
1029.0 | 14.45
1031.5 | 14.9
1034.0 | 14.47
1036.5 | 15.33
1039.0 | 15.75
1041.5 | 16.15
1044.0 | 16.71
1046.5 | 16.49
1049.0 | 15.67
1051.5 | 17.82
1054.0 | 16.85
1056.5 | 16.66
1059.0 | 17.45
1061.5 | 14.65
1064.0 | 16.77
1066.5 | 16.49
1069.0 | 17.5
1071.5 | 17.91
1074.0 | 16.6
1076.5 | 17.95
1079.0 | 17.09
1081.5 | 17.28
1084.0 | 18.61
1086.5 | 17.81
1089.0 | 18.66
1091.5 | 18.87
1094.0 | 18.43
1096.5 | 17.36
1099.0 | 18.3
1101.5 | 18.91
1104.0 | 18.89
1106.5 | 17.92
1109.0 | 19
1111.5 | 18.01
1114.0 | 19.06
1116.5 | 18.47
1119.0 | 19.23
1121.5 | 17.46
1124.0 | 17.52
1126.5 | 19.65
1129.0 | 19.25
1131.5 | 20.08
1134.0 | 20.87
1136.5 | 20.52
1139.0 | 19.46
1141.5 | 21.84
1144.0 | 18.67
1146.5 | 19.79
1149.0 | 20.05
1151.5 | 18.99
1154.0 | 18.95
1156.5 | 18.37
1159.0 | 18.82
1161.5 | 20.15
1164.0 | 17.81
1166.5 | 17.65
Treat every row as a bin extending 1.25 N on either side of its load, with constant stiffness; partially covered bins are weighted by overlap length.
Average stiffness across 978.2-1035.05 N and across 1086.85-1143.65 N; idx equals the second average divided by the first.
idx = 1.34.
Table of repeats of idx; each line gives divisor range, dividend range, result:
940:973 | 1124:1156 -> 1.47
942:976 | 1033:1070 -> 1.21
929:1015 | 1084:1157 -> 1.37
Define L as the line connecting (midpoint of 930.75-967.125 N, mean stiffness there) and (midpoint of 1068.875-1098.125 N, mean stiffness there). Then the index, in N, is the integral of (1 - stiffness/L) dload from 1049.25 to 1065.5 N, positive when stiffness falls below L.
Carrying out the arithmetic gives 0.4 N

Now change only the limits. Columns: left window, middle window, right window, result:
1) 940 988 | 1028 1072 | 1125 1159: 1.0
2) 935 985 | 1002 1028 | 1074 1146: 2.1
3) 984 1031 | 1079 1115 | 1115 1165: -1.5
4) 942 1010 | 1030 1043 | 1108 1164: 0.4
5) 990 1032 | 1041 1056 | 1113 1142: -0.8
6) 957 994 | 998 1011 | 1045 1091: 0.9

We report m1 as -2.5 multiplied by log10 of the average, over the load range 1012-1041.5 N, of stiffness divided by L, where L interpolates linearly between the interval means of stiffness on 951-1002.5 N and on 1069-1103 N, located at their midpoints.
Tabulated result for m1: 0.07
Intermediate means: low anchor 13.7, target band 14.7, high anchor 18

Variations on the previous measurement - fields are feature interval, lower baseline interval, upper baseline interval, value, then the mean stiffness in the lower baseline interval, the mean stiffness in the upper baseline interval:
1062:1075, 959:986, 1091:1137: 0.02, 13.8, 18.8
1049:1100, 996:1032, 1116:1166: -0.05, 14.1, 19.3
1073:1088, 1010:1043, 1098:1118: -0.02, 14.7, 18.6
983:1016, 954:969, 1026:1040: 0.02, 13.4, 15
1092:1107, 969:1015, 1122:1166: -0.03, 14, 19.4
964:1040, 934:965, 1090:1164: 0.08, 13.6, 19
